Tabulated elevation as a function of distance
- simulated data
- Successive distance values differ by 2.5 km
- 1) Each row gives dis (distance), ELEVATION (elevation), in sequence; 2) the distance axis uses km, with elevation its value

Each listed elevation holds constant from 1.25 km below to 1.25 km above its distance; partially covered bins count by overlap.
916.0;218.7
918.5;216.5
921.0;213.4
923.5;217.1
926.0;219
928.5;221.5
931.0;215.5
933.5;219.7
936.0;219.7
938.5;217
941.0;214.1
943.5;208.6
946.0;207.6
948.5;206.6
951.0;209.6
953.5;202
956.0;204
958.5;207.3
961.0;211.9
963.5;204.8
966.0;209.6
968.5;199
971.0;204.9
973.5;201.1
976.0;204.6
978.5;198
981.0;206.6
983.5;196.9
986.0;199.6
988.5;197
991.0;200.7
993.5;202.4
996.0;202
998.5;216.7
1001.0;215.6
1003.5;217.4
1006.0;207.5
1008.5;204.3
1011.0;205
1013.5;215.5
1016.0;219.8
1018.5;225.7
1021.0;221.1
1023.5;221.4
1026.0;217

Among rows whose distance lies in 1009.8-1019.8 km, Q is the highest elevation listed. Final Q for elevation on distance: 225.7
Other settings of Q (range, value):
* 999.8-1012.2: 217.4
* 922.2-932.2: 221.5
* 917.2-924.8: 217.1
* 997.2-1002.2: 216.7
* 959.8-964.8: 211.9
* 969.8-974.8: 204.9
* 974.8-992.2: 206.6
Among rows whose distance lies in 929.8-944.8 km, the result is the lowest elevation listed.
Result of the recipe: 208.6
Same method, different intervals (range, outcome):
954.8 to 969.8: 199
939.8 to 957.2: 202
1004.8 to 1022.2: 204.3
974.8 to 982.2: 198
